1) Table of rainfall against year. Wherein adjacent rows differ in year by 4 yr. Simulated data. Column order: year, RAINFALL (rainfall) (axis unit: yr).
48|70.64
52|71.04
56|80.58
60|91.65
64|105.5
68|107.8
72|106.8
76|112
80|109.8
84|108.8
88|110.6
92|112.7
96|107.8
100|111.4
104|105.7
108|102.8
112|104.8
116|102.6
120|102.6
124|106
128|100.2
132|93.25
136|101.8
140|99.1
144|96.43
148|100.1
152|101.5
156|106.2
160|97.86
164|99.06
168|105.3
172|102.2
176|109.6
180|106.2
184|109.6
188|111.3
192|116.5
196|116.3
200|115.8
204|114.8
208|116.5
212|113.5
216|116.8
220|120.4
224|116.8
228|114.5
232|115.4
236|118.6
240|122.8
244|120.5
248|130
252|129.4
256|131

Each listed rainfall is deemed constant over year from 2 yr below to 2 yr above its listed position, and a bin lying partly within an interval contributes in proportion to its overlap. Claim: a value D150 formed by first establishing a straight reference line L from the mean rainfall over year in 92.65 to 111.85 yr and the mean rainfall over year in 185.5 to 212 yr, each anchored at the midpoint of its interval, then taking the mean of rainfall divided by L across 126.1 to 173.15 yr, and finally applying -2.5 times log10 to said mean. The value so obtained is 0.11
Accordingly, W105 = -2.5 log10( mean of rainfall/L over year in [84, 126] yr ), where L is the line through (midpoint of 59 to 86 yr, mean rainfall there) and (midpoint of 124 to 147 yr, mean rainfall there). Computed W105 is -0.04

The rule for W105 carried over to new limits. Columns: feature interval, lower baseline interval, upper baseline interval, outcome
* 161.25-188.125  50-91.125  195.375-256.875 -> 0.076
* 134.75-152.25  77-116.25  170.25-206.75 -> 0.107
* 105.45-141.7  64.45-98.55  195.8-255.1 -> 0.108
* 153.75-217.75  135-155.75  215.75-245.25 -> -0.009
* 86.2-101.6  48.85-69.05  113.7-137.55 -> -0.159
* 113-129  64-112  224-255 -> 0.083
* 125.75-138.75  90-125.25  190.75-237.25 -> 0.105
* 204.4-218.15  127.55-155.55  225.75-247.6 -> -0.016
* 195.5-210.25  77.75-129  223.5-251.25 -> 0.010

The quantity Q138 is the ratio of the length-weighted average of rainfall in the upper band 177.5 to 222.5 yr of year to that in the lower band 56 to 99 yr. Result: 1.08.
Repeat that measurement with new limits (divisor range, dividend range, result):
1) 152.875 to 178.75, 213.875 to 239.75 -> 1.14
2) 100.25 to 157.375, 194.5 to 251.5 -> 1.16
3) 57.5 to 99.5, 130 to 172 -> 0.93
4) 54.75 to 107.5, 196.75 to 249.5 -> 1.12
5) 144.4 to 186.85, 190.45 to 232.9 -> 1.12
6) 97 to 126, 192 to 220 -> 1.10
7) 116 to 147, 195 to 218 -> 1.15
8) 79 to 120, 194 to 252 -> 1.10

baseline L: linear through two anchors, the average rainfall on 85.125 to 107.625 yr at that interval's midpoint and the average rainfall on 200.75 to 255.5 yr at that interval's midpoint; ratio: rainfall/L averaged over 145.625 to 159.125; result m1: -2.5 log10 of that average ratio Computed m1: 0.116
